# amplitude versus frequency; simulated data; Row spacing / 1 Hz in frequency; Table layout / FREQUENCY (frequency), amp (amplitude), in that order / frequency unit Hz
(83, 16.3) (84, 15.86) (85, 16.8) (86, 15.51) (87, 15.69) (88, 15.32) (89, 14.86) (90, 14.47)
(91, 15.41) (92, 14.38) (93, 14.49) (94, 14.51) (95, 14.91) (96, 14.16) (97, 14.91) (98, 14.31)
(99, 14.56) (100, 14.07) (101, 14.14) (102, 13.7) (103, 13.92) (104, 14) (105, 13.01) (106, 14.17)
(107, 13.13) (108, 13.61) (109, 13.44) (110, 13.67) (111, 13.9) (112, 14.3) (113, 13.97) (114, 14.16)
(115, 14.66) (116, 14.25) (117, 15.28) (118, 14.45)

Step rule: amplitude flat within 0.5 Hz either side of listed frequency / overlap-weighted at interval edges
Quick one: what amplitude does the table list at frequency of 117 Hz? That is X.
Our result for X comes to 15.28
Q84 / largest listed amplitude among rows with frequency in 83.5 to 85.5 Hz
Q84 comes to 16.8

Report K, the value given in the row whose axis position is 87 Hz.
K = 15.69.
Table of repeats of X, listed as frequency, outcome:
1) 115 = 14.66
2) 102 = 13.7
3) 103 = 13.92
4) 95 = 14.91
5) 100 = 14.07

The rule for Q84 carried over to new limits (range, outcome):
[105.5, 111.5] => 14.17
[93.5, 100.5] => 14.91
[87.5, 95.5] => 15.41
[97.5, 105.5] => 14.56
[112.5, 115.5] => 14.66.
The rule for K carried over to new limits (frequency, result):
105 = 13.01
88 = 15.32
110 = 13.67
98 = 14.31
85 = 16.8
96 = 14.16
